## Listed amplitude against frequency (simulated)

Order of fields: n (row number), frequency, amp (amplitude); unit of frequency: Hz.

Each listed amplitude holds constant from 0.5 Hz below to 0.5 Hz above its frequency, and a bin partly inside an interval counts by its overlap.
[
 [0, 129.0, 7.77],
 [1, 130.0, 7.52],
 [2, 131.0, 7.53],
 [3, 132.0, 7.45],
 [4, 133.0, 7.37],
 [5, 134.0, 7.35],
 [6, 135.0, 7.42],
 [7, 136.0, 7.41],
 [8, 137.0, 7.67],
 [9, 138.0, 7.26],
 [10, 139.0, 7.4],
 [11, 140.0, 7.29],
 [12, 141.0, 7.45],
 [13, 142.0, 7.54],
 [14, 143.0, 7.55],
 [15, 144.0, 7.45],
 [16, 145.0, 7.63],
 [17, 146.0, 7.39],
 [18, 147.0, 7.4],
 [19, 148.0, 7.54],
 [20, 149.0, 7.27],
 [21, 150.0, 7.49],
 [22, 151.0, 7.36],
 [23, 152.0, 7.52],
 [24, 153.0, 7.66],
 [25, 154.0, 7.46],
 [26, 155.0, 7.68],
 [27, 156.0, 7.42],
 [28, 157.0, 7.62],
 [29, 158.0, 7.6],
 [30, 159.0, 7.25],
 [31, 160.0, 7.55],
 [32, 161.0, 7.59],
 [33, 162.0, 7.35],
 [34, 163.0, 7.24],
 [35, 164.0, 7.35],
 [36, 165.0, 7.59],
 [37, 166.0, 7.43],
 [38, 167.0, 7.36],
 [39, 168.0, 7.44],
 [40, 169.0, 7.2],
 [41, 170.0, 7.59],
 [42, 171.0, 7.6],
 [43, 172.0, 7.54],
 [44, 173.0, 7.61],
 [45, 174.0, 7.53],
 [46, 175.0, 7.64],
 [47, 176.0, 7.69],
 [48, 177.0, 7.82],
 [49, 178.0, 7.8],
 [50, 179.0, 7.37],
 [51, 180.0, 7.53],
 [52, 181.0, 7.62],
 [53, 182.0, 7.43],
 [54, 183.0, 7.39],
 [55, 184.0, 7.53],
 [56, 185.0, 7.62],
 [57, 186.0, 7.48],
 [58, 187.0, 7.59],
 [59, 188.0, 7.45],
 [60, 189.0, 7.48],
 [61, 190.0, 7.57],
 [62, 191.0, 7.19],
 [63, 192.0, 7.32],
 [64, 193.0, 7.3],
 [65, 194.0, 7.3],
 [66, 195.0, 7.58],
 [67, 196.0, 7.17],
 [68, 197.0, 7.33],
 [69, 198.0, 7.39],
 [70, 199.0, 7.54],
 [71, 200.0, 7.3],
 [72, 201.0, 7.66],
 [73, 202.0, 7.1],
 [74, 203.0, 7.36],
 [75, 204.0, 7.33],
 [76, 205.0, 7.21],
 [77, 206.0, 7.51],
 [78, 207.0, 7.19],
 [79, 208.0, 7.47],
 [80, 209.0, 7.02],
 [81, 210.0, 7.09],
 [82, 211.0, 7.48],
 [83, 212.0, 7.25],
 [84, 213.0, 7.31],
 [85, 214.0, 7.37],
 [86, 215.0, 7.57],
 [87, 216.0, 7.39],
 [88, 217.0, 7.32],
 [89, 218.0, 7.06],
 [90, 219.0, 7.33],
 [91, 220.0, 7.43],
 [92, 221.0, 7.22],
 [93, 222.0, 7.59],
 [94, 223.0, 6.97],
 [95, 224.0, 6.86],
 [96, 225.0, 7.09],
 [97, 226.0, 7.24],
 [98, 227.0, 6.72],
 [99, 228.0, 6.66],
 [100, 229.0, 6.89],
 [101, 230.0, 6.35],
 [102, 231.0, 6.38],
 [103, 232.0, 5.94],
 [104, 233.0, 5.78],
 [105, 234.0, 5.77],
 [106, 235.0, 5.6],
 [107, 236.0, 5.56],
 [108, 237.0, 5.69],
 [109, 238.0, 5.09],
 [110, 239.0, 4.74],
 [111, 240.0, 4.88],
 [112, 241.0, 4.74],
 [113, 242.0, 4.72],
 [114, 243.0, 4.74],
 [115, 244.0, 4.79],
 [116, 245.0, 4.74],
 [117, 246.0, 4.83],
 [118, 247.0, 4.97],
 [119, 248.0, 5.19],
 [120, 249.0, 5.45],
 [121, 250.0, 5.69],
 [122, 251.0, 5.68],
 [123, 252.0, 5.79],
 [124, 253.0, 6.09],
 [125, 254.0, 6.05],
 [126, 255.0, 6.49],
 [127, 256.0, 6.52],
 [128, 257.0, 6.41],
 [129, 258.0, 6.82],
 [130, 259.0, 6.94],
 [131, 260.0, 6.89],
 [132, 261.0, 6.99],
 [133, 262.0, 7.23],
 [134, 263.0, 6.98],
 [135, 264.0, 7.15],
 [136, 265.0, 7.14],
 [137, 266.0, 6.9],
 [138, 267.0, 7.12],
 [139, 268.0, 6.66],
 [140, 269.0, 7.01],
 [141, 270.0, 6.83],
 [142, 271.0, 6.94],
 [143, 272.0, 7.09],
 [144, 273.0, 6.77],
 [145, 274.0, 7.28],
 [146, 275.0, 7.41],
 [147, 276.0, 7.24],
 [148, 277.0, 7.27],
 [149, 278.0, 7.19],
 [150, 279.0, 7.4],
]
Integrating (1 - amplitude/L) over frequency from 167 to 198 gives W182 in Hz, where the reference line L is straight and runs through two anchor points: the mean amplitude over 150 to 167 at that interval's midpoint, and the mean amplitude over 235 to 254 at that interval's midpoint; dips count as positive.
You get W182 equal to -2.93 Hz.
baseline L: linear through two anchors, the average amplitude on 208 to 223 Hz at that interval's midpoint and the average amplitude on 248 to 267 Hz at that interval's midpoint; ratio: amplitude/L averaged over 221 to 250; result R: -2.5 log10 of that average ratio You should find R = 0.19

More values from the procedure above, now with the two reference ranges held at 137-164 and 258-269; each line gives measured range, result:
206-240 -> 0.07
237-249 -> 0.40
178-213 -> -0.02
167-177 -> -0.02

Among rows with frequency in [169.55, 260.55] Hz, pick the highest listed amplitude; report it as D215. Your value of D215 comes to 7.82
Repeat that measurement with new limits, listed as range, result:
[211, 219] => 7.57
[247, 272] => 7.23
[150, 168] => 7.68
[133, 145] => 7.67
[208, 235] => 7.59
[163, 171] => 7.6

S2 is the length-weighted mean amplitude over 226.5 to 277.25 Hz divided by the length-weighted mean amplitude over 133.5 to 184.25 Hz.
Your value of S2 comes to 0.83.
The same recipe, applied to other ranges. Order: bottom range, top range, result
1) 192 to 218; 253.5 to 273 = 0.93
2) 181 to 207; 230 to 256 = 0.74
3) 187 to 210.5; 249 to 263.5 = 0.88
